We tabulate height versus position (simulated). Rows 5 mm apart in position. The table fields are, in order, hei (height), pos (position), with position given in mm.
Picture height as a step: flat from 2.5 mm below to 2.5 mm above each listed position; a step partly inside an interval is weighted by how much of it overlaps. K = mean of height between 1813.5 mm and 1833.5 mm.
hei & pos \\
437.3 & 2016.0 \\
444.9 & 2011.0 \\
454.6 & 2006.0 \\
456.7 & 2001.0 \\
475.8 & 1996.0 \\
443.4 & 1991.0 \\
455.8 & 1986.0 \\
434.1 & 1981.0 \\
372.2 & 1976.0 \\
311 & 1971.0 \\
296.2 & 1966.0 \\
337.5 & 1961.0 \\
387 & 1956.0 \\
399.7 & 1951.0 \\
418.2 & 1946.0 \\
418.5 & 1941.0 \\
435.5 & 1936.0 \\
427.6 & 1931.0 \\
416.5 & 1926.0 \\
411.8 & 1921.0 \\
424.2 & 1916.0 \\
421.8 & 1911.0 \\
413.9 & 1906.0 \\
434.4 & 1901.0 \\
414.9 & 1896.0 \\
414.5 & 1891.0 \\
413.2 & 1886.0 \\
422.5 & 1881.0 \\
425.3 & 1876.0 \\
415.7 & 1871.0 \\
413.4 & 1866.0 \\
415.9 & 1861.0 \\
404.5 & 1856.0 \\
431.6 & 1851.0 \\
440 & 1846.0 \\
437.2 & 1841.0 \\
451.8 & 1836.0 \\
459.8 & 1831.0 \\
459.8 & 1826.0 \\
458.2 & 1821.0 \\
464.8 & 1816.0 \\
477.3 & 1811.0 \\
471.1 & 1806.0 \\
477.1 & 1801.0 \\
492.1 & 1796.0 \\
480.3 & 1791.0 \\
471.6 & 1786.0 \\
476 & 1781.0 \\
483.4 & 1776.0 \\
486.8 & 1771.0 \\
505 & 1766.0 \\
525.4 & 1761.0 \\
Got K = 461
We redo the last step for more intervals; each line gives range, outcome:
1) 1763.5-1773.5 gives 496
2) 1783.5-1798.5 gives 481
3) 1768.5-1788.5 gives 479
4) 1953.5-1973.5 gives 333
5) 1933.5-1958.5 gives 412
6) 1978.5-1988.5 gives 445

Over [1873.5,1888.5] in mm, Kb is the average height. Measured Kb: 420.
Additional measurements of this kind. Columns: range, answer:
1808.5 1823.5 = 467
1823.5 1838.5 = 457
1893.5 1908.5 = 421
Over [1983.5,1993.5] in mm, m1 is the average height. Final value 450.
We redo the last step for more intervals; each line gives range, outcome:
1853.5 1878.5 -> 415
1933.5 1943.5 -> 427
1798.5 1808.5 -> 474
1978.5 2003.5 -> 453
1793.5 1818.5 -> 476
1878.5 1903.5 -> 420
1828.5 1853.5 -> 444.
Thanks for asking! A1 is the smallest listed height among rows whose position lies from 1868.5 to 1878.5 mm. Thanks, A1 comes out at 415.7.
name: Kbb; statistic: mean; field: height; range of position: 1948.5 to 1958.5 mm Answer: 393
